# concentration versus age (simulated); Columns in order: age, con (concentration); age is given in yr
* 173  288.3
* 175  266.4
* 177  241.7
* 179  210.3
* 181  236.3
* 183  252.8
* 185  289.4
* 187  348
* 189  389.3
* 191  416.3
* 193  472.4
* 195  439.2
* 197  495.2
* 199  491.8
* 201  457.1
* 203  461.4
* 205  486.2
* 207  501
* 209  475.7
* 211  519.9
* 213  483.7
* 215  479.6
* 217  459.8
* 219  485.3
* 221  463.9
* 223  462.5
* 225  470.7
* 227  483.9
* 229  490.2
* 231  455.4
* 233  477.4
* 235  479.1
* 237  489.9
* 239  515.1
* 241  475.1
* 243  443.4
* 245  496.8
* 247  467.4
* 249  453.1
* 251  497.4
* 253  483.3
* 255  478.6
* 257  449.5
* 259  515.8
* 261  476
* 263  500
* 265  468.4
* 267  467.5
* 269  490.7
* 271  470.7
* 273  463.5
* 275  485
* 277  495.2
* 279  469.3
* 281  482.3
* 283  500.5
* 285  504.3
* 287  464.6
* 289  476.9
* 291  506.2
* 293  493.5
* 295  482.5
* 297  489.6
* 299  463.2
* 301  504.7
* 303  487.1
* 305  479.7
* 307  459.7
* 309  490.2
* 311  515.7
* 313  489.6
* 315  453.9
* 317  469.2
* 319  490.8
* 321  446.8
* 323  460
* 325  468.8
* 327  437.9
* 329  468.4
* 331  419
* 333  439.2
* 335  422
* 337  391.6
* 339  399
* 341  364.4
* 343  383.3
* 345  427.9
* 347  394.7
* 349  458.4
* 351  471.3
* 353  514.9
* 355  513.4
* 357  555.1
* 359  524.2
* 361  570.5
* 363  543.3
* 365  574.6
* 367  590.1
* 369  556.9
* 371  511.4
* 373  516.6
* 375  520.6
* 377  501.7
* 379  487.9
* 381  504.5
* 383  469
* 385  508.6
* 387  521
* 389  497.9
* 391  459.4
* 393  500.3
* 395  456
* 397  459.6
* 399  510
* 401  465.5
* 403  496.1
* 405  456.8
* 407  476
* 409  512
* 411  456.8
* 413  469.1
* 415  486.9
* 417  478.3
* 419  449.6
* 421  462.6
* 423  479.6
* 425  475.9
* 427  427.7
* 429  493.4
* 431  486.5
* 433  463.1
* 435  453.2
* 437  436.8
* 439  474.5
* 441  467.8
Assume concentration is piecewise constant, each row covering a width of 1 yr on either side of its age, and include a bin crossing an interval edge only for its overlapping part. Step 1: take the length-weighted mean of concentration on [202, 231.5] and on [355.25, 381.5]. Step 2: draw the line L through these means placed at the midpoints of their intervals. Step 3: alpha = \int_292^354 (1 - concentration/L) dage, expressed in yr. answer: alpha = 7.41 yr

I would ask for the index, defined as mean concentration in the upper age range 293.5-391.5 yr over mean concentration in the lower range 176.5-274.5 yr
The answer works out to 1.07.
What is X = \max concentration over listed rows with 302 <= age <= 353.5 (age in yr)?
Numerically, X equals 515.7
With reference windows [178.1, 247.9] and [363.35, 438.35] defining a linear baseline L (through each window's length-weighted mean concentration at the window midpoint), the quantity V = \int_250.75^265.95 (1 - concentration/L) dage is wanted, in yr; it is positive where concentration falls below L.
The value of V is -0.9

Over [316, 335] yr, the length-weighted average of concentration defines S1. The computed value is 454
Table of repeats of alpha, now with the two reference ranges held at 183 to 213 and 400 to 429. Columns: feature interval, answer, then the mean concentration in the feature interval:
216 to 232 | -1.0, 471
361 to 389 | -3.5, 524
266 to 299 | -2.2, 483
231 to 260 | -2.1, 479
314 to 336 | 0.3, 452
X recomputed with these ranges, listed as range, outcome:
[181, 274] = 519.9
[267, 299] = 506.2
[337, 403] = 590.1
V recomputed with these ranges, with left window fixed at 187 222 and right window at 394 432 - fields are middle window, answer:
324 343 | 2.0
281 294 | -0.6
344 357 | 0.0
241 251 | 0.0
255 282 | -0.7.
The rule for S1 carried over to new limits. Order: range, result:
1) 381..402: 486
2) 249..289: 481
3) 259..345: 467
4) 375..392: 495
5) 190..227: 474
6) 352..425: 501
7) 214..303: 480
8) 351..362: 530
